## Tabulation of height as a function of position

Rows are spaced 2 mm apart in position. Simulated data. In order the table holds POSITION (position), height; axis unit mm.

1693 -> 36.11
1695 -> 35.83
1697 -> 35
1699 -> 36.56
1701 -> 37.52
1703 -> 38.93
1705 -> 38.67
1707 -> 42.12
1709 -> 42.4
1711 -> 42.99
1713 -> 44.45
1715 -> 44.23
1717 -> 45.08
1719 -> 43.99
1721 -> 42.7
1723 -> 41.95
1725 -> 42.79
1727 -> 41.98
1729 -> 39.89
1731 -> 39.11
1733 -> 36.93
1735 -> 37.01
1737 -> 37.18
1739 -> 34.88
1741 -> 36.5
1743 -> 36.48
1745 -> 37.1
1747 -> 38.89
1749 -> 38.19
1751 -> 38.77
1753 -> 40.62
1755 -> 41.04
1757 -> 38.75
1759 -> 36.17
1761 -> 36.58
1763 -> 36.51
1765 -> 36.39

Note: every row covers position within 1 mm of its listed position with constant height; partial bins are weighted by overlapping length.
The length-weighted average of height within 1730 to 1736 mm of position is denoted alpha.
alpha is 37.7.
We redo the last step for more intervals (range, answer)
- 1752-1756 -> 40.8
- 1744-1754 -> 38.7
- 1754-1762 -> 38.1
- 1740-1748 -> 37.2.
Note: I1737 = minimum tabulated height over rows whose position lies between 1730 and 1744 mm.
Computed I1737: 34.88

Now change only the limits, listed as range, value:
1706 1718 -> 42.12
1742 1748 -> 36.48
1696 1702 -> 35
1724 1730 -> 39.89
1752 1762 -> 36.17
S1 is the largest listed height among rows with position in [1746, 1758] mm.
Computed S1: 41.04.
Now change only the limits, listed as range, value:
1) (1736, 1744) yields 37.18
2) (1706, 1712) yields 42.99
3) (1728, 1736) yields 39.89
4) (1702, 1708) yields 42.12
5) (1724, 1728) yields 42.79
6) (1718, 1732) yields 43.99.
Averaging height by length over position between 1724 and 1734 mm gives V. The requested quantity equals 40.1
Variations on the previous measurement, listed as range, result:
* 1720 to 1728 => 42.4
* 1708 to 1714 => 43.3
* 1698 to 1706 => 37.9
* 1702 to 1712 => 41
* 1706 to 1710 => 42.3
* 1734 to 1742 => 36.4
